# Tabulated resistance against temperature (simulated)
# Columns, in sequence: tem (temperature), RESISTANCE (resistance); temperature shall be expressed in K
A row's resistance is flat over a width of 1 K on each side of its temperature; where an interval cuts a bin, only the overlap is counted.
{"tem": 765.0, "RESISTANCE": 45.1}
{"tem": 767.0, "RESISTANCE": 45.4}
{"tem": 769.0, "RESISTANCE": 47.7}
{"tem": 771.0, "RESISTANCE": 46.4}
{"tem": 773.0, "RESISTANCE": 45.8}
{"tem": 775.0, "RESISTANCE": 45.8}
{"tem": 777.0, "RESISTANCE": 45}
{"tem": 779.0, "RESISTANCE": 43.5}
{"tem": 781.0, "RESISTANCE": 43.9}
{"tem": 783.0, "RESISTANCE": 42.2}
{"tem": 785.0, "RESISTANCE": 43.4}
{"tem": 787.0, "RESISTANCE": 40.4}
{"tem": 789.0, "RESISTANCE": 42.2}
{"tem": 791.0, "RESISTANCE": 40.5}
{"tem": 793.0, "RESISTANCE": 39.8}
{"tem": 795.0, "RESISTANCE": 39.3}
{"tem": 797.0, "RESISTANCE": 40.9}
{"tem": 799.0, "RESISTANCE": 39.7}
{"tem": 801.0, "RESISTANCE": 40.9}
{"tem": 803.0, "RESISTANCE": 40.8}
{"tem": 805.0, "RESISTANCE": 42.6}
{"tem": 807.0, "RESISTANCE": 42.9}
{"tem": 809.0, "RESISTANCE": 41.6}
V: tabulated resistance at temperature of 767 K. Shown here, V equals 45.4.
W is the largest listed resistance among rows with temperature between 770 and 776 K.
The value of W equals 46.4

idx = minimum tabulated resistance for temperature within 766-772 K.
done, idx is 45.4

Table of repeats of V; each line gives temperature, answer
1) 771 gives 46.4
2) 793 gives 39.8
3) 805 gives 42.6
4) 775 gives 45.8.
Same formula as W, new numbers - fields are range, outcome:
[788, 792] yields 42.2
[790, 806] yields 42.6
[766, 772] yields 47.7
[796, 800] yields 40.9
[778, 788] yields 43.9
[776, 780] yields 45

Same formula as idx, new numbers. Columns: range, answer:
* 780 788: 40.4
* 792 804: 39.3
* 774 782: 43.5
